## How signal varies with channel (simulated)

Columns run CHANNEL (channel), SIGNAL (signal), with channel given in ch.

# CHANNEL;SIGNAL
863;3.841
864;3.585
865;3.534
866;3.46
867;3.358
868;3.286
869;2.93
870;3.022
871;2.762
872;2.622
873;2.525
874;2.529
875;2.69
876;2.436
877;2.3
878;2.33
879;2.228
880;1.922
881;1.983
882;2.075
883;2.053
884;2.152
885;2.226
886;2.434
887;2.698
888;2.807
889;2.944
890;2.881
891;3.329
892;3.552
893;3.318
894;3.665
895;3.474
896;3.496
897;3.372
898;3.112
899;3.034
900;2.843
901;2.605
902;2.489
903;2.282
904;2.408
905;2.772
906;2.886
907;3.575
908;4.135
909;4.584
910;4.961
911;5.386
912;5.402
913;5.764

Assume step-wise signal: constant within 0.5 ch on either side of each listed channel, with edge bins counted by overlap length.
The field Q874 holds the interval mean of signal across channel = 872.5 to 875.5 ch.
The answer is 2.58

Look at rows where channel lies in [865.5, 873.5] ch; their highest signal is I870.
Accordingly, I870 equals 3.46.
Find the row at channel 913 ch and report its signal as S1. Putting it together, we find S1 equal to 5.764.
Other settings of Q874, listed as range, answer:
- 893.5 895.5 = 3.57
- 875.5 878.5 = 2.36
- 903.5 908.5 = 3.16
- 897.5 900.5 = 3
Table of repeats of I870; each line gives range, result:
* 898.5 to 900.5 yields 3.034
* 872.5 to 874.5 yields 2.529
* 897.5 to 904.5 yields 3.112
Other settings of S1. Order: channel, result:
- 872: 2.622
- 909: 4.584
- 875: 2.69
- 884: 2.152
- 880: 1.922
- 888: 2.807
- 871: 2.762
